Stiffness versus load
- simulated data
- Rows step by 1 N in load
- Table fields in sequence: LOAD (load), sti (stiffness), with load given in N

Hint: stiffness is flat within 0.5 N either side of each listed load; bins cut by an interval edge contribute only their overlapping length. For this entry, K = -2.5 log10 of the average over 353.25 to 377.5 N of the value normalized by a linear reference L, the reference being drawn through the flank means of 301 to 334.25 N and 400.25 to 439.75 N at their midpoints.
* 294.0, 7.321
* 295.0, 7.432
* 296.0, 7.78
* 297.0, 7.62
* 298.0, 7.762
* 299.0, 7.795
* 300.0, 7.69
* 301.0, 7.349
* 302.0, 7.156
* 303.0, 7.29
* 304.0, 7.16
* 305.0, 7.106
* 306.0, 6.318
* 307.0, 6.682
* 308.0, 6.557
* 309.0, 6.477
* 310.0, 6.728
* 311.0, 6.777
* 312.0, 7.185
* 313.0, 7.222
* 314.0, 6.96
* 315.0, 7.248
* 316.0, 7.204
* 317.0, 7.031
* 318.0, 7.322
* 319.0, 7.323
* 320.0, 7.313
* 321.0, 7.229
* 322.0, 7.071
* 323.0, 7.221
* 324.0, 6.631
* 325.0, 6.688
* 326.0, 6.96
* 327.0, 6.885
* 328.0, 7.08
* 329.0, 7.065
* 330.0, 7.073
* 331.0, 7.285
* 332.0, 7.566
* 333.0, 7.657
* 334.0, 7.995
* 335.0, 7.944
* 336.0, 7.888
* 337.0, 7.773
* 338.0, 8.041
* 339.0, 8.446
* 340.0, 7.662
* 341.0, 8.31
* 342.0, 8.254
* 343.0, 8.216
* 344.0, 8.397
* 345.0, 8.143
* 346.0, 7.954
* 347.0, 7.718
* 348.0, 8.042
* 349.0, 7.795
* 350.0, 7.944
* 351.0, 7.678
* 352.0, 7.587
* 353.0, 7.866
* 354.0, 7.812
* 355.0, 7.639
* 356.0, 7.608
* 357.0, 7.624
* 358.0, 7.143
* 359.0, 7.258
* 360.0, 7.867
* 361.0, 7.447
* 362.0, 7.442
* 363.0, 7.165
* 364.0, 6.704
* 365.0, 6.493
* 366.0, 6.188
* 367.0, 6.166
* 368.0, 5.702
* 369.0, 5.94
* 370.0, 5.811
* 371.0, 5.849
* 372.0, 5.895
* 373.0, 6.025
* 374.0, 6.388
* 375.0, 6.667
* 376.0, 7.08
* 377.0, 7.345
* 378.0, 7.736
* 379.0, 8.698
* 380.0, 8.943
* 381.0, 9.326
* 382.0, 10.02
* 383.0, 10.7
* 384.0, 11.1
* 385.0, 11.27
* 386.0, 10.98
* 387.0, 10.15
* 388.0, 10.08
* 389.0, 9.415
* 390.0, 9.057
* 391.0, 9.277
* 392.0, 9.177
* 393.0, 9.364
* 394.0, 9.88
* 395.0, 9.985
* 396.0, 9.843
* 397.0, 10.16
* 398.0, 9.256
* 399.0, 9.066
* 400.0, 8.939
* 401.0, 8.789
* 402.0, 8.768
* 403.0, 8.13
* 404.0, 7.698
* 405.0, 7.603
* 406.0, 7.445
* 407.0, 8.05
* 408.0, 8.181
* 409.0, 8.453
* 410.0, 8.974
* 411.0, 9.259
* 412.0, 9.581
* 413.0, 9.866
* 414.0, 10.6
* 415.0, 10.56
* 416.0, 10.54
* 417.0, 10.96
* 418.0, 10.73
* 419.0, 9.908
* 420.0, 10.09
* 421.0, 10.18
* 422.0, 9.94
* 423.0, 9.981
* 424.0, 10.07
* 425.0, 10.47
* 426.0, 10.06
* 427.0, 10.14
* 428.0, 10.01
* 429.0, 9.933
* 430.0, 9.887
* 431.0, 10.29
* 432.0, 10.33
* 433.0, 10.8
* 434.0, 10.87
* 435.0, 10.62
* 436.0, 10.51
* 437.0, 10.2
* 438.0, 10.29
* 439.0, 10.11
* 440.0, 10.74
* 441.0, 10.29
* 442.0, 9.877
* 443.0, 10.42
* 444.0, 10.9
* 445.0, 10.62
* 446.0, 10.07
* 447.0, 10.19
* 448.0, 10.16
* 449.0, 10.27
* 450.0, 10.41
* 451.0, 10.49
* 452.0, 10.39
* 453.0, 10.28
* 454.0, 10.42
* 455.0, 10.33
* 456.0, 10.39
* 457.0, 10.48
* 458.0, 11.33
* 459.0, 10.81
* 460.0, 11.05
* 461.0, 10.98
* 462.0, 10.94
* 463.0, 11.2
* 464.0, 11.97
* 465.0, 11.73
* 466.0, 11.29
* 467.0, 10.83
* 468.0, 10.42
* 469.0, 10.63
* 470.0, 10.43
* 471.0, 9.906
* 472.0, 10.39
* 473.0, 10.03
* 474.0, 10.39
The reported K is 0.21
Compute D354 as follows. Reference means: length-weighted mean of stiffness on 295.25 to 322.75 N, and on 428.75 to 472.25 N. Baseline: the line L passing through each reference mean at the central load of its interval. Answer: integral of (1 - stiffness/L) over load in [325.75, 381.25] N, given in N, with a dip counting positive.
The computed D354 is 5.4 N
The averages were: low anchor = 7.16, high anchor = 10.6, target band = 7.41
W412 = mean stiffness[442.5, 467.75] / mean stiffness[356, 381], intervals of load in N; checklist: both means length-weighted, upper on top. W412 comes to 1.54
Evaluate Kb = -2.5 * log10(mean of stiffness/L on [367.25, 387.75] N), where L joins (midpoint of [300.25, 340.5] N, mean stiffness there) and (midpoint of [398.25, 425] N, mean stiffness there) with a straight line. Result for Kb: 0.065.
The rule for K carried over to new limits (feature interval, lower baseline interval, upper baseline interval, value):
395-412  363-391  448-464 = 0.019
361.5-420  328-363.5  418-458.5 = 0.050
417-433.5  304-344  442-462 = -0.038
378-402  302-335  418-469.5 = -0.074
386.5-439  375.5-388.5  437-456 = 0.026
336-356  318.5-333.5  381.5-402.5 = -0.004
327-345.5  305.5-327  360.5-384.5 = -0.101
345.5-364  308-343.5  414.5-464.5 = 0.071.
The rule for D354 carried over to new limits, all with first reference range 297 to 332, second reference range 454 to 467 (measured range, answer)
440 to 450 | 0.2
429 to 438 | -0.1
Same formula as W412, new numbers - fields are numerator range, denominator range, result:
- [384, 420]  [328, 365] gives 1.23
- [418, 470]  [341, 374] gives 1.45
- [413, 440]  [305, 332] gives 1.47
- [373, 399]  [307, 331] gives 1.31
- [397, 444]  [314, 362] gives 1.29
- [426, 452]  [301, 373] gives 1.43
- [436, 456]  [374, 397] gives 1.11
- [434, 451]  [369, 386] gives 1.28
